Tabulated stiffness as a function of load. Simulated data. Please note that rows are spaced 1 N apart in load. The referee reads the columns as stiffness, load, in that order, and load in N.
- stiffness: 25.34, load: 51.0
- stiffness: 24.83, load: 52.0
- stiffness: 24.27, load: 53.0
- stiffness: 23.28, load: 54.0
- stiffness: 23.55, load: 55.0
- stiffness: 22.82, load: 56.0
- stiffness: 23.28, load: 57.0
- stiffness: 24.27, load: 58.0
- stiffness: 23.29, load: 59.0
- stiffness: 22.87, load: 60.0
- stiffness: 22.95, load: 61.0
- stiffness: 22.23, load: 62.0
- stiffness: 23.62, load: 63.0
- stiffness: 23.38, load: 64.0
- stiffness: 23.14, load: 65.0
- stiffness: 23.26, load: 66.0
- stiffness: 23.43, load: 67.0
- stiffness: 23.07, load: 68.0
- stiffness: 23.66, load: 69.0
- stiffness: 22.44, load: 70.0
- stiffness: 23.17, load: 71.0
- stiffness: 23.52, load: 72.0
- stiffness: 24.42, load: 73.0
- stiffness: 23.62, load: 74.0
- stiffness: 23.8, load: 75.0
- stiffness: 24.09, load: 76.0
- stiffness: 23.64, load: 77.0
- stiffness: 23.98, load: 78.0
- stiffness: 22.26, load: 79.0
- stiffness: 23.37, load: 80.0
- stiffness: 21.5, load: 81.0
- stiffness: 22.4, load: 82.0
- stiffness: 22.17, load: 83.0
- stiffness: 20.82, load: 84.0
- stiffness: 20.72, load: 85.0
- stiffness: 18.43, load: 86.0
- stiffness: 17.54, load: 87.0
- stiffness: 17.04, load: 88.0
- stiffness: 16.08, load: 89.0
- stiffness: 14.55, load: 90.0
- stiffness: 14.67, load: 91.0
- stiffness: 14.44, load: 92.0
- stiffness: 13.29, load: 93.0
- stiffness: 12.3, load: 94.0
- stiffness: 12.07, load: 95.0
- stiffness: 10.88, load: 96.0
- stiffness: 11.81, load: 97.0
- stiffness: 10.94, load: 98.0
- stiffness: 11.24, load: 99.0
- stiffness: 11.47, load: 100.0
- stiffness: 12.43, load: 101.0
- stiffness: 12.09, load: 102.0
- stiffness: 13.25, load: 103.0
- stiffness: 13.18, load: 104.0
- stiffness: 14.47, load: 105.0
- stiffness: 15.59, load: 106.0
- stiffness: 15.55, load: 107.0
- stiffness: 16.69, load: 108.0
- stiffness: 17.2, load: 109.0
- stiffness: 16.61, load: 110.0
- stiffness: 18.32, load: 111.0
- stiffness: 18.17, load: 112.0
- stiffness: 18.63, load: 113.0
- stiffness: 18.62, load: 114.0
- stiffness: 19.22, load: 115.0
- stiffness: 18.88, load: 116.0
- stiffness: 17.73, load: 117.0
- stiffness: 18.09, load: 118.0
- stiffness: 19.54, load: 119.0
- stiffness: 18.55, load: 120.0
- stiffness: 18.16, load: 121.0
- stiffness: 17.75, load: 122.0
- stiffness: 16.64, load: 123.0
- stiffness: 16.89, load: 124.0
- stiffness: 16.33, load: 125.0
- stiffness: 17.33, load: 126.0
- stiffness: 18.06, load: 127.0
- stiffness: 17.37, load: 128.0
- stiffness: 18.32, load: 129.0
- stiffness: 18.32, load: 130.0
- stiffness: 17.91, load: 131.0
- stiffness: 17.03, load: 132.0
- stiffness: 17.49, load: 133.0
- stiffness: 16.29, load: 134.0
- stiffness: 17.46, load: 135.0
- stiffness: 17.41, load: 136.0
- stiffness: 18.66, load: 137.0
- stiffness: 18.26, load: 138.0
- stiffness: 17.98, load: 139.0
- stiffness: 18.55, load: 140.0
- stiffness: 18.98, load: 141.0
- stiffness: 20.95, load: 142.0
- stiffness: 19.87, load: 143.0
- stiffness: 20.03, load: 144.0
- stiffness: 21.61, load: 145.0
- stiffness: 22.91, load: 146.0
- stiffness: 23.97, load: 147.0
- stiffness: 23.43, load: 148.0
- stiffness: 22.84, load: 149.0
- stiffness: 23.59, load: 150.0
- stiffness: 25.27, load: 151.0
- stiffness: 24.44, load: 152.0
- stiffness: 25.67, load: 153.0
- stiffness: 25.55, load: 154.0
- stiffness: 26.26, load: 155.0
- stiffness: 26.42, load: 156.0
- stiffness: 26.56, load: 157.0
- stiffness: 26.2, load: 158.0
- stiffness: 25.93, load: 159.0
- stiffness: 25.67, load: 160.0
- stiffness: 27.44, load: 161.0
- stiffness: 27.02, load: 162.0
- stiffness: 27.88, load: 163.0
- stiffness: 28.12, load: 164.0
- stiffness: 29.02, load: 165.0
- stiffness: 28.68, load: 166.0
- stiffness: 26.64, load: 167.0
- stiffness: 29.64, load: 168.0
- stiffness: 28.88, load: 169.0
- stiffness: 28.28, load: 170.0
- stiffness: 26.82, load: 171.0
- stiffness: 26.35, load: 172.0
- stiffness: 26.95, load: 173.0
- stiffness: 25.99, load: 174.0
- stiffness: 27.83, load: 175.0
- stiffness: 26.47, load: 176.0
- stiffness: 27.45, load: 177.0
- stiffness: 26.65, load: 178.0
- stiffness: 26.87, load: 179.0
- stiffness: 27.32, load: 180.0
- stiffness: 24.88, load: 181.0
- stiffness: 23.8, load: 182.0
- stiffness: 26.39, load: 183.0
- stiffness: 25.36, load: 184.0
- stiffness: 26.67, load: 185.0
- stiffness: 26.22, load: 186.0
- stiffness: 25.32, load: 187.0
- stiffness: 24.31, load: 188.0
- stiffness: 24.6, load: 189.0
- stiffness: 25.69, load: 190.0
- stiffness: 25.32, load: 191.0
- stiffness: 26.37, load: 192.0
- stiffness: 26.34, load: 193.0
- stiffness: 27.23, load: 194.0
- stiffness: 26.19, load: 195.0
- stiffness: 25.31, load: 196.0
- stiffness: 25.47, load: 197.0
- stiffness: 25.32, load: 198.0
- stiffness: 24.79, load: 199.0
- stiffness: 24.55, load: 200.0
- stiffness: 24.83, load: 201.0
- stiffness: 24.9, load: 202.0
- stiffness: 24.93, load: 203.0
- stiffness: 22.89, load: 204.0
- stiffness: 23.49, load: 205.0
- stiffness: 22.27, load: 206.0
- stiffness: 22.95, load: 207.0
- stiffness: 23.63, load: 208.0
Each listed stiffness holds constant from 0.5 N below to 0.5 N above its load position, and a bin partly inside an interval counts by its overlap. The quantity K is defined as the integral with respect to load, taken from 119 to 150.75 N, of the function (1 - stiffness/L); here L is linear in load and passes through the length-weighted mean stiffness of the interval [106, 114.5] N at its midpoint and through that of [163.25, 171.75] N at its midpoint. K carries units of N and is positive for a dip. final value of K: 4.3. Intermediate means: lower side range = 17.4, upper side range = 28.2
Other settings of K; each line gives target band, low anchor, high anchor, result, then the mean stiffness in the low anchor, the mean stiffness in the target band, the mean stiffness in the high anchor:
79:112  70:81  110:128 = 8.08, 23.4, 15.9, 18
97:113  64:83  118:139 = 4.37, 23.2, 14.5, 17.7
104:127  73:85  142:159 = 5.91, 22.9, 17.4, 24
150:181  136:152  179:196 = -4.58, 21.1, 26.9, 25.8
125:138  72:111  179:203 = 1.87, 17.2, 17.6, 25.5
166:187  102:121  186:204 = -2.98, 17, 26.8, 25.3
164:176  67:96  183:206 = -1.79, 20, 27.7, 25.2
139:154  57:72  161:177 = 2.49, 23.2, 22.3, 27.6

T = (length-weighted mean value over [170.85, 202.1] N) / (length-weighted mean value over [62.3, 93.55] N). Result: 1.2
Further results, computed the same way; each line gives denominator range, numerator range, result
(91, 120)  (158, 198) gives 1.75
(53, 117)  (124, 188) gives 1.23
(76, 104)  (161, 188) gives 1.63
